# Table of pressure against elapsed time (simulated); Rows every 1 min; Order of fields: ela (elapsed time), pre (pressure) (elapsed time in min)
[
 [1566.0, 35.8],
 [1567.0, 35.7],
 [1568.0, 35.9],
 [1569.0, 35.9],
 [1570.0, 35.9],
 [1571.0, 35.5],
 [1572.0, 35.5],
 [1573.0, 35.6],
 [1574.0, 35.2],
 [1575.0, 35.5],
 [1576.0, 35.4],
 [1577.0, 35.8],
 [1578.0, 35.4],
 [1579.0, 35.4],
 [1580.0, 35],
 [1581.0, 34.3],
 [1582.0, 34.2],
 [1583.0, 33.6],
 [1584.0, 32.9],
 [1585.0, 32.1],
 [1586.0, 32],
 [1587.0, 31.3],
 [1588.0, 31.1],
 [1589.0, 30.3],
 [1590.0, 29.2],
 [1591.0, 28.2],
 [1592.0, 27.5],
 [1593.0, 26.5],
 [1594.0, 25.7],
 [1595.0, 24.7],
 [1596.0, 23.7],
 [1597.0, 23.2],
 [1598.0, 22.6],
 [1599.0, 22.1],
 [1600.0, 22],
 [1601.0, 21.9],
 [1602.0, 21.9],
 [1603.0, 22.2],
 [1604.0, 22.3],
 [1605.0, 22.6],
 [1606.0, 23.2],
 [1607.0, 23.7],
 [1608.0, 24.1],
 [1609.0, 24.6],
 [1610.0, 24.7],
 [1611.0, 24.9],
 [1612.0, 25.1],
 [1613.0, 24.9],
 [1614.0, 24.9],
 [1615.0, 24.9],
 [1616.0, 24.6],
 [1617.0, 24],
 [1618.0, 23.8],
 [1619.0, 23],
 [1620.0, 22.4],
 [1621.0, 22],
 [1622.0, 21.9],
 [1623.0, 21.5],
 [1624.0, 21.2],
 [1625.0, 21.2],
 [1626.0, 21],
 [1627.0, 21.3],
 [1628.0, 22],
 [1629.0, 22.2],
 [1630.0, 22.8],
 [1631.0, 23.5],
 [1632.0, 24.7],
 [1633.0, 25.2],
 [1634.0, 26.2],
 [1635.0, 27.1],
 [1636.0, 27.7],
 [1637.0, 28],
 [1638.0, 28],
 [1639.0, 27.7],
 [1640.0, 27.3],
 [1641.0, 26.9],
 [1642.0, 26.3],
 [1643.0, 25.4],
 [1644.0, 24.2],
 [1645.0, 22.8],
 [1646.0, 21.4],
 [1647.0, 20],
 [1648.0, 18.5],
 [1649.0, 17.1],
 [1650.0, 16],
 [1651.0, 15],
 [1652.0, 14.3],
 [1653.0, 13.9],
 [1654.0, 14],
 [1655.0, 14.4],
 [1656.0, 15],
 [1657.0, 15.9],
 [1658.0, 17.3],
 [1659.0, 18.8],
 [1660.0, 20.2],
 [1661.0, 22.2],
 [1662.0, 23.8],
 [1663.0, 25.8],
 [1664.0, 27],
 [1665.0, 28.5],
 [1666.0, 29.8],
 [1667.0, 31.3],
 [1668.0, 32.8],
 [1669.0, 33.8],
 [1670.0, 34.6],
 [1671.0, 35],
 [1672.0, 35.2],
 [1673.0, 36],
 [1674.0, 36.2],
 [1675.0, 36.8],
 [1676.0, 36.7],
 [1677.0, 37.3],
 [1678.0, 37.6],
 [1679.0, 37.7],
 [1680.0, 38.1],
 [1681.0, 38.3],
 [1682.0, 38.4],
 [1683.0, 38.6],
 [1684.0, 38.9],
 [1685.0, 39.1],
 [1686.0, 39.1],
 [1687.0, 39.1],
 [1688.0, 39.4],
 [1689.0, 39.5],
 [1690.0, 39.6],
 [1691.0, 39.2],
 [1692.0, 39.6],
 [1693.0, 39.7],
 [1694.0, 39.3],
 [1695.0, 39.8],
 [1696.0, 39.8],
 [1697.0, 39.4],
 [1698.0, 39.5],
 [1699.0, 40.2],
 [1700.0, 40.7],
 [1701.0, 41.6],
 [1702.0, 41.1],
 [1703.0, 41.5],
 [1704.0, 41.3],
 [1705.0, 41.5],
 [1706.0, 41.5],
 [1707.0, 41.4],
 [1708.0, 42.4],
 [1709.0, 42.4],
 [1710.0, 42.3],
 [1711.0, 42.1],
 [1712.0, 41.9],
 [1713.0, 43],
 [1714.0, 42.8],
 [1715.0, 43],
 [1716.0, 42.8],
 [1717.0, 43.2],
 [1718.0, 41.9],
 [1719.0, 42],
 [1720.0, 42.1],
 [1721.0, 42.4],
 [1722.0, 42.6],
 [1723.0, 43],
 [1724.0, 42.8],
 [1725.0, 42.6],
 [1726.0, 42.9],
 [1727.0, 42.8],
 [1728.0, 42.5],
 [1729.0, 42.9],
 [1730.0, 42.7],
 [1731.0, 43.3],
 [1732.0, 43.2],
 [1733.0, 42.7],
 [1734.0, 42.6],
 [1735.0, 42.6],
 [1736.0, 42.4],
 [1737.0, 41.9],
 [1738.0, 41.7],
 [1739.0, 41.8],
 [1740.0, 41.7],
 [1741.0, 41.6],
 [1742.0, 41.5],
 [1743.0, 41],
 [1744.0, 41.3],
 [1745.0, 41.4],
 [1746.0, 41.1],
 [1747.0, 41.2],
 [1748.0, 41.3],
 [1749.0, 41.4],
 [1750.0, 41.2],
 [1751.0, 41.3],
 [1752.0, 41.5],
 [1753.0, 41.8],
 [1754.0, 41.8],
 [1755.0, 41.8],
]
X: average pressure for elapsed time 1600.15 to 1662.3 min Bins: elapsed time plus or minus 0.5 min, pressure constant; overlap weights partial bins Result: 22.2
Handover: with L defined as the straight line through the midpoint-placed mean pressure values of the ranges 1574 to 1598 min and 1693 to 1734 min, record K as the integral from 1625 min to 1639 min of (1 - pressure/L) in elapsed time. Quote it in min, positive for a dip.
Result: 4.1 min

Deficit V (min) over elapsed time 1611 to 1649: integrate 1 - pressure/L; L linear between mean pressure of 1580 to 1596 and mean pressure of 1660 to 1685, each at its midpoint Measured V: 9.6 min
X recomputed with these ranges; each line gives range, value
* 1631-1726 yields 33.2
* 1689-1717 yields 41.1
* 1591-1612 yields 23.8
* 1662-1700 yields 36.6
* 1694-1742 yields 42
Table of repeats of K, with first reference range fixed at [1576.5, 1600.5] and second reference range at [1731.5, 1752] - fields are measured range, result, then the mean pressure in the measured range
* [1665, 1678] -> 0.6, 34.5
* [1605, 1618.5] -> 3.0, 24.3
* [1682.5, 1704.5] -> -1.1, 39.8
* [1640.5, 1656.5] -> 7.1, 19.1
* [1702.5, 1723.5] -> -1.5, 42.2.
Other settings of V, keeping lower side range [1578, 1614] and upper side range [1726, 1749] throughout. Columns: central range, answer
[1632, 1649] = 3.6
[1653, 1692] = 4.4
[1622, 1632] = 2.8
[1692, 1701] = -0.5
